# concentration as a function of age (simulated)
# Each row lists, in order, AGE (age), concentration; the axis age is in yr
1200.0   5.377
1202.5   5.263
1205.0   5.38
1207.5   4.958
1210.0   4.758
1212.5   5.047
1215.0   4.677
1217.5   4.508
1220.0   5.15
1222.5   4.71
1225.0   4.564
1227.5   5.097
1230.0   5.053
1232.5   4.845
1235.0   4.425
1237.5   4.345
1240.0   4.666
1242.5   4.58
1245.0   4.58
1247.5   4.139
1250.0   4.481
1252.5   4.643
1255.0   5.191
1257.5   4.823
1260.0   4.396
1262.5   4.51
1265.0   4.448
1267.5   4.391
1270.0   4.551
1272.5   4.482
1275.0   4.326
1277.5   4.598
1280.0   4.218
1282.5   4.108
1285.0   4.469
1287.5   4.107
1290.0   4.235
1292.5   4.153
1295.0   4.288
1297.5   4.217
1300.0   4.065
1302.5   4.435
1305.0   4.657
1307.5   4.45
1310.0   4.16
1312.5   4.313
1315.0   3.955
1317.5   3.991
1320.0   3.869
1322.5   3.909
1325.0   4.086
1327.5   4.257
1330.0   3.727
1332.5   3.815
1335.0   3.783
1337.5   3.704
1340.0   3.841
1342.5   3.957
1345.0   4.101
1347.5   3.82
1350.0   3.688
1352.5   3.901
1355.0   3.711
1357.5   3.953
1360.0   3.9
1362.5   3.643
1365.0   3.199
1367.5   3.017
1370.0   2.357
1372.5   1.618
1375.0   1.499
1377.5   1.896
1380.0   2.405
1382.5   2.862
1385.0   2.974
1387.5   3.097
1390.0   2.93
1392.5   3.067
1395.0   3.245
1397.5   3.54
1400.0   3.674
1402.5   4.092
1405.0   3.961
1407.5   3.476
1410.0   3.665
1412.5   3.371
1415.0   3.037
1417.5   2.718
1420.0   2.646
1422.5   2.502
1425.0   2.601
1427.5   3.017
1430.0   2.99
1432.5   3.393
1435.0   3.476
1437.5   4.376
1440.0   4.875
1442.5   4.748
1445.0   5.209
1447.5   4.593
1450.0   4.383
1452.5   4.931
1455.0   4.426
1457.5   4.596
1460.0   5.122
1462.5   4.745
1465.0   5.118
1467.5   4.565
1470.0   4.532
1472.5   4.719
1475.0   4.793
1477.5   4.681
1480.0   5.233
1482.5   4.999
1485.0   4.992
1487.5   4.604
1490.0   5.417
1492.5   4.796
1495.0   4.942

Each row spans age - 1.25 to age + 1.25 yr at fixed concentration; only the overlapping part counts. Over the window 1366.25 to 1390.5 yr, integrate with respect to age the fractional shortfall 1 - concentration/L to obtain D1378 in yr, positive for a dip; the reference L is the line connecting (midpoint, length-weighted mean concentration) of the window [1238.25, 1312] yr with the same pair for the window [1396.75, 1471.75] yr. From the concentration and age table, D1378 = 9.8 yr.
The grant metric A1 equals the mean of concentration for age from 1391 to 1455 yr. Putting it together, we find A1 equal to 3.68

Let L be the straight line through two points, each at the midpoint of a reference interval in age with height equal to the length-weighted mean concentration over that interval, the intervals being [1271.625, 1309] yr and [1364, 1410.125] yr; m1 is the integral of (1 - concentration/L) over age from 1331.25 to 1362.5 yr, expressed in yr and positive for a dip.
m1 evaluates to -2.85 yr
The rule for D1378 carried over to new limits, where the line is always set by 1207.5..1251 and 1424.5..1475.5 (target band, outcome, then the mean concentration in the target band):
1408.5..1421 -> 3.7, 3.1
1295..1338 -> 4.4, 4.09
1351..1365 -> 2.3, 3.76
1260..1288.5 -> 1.5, 4.39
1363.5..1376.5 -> 6.2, 2.35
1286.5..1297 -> 0.9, 4.2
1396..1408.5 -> 1.9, 3.74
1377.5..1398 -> 7.0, 2.93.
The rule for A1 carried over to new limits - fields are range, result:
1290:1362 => 4.02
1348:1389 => 3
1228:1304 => 4.47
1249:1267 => 4.63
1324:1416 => 3.37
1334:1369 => 3.72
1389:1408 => 3.51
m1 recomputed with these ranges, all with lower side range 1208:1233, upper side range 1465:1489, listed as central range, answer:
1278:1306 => 3.26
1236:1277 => 2.58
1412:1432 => 8.13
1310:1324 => 2.35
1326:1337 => 2.15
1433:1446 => 0.97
